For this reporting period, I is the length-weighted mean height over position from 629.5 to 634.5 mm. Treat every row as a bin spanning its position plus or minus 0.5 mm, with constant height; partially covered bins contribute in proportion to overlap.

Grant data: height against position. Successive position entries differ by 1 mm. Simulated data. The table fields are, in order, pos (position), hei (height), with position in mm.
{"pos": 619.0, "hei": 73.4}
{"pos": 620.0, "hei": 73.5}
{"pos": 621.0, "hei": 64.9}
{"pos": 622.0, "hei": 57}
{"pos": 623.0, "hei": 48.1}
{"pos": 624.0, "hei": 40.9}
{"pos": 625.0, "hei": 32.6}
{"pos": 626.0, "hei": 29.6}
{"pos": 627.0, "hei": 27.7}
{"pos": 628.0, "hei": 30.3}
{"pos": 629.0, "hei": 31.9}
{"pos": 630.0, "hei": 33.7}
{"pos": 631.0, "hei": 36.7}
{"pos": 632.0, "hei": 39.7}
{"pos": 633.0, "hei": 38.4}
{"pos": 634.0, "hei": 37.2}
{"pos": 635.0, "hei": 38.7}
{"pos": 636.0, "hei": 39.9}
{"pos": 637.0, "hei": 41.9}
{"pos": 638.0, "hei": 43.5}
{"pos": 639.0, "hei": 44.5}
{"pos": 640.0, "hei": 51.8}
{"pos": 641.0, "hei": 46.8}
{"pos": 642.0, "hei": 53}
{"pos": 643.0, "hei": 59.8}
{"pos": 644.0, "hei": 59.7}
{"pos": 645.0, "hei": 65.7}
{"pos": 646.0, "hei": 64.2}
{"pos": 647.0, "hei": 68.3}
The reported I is 37.1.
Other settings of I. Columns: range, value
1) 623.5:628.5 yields 32.2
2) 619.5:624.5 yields 56.9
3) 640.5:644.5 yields 54.8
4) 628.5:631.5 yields 34.1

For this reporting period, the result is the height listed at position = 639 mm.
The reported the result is 44.5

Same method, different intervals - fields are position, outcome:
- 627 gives 27.7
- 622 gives 57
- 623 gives 48.1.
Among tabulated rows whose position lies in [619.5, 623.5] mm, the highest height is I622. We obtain 73.5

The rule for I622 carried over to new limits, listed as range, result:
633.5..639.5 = 44.5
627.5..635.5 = 39.7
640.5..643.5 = 59.8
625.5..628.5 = 30.3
